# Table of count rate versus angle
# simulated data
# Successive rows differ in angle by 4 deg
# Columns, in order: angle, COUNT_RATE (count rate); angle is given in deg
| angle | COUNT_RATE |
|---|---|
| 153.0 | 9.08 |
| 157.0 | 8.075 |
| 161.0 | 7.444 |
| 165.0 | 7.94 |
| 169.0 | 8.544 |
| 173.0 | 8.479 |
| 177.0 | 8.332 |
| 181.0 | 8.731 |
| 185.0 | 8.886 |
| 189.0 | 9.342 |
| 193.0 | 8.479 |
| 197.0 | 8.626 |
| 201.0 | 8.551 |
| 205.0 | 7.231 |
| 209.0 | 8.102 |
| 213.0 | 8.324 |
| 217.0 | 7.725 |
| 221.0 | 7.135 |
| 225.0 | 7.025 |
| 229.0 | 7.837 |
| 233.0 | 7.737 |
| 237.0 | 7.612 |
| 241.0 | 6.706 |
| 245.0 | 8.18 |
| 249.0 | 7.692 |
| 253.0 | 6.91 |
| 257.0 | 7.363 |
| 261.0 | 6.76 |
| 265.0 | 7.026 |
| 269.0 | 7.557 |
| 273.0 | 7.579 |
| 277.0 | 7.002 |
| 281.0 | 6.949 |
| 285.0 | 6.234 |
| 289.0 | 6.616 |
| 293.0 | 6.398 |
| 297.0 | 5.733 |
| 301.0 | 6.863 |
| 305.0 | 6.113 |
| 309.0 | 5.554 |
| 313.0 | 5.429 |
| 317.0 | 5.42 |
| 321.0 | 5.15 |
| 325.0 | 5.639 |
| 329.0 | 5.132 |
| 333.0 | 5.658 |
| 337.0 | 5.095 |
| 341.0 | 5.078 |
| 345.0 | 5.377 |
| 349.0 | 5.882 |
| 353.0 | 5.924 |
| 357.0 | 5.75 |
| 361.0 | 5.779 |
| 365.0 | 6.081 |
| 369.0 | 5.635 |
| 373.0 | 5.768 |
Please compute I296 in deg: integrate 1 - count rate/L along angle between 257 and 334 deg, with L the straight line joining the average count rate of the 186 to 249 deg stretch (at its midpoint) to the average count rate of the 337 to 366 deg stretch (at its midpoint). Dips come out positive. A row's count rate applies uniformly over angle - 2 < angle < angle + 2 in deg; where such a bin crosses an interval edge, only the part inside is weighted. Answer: 3.7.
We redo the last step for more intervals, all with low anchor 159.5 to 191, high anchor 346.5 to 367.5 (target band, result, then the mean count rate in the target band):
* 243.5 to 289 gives 0.0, 7.17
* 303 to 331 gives 4.1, 5.49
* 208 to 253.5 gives 0.5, 7.59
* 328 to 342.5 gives 2.2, 5.25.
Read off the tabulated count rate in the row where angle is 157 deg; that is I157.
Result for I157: 8.075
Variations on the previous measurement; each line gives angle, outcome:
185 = 8.886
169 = 8.544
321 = 5.15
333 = 5.658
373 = 5.768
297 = 5.733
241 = 6.706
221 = 7.135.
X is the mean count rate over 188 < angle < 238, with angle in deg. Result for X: 7.96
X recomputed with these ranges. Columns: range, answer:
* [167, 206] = 8.55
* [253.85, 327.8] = 6.4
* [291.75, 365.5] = 5.67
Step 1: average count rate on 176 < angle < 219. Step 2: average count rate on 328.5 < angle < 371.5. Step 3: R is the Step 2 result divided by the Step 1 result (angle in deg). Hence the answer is 0.7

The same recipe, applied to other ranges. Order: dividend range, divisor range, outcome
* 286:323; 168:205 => 0.69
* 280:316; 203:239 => 0.81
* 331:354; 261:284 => 0.77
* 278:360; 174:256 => 0.73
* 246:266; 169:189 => 0.83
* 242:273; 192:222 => 0.91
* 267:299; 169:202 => 0.78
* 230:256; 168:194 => 0.86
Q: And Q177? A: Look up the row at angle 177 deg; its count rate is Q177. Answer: 8.332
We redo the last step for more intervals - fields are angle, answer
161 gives 7.444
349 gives 5.882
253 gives 6.91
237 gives 7.612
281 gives 6.949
